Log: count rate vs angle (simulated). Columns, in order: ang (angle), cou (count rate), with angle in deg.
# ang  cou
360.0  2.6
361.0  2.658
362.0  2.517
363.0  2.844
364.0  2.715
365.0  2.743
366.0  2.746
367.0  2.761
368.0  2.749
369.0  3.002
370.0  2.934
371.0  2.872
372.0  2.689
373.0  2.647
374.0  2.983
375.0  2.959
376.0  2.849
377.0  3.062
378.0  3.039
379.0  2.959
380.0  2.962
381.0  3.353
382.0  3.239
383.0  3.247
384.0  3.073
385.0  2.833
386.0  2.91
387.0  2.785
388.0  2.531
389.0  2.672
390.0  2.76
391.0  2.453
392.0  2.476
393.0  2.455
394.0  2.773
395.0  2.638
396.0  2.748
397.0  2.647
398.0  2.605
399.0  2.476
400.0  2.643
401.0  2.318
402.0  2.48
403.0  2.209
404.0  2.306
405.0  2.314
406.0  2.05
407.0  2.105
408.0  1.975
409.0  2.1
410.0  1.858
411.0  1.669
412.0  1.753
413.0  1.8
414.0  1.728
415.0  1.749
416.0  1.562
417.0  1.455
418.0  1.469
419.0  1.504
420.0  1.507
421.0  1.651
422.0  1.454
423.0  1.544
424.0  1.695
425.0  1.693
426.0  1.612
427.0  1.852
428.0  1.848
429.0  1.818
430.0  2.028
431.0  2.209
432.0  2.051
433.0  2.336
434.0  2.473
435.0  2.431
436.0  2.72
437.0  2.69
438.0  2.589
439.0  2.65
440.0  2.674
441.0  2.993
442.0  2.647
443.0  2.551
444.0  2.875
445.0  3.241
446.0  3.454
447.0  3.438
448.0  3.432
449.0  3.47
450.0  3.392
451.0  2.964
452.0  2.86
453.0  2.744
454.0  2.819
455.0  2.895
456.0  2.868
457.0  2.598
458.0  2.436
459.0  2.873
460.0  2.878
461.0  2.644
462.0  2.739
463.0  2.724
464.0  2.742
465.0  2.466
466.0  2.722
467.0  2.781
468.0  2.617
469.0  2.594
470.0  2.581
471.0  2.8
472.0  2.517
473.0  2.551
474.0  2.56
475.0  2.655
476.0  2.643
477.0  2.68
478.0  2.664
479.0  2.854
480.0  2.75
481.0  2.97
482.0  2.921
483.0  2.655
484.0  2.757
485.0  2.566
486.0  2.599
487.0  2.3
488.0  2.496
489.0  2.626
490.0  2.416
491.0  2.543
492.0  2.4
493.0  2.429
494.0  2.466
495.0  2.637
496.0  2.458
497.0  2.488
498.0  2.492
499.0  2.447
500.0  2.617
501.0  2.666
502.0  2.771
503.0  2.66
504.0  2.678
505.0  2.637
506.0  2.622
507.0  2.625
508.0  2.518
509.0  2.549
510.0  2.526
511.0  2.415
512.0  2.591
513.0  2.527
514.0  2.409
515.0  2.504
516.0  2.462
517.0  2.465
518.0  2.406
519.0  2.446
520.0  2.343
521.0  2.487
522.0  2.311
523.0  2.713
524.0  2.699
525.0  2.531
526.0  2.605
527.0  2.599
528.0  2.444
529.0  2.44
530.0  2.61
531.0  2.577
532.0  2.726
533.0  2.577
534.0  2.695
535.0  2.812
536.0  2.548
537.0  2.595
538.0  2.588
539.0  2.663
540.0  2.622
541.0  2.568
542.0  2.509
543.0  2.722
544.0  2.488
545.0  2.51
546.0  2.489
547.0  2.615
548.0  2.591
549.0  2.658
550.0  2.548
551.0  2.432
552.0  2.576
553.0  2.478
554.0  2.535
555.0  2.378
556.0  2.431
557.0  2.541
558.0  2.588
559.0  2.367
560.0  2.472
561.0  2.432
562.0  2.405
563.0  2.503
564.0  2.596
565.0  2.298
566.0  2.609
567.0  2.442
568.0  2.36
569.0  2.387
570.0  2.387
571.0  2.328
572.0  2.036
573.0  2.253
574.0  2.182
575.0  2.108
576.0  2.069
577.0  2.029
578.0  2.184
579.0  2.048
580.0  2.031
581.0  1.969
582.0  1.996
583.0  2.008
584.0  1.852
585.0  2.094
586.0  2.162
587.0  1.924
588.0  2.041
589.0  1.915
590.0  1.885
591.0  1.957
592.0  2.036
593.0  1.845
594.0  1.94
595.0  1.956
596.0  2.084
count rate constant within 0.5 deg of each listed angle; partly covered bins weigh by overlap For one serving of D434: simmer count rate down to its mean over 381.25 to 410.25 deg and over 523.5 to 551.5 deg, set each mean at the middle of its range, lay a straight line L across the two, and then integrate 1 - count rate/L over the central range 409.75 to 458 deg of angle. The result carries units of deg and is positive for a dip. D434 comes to 4.5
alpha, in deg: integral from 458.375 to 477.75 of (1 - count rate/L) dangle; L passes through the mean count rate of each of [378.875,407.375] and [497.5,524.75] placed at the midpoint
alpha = -0.7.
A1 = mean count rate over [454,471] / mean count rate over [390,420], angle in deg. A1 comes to 1.26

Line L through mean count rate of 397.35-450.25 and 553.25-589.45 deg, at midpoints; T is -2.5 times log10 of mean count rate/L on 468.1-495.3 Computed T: -0.165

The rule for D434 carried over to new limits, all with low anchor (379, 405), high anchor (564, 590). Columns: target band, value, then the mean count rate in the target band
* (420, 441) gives 3.86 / 2.11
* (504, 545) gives -4.41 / 2.56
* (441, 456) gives -3.04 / 3.05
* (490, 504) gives -0.91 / 2.54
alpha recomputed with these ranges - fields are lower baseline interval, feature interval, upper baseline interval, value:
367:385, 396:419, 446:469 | 6.84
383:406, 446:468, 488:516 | -2.75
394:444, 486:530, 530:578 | -3.12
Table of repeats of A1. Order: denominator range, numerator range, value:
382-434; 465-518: 1.19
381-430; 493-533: 1.16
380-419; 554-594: 0.93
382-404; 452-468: 1.03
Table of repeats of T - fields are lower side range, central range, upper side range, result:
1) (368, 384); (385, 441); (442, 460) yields 0.34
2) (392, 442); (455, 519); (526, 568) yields -0.11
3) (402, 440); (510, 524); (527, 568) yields -0.03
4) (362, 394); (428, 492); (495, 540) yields -0.01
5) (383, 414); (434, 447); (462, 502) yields -0.12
